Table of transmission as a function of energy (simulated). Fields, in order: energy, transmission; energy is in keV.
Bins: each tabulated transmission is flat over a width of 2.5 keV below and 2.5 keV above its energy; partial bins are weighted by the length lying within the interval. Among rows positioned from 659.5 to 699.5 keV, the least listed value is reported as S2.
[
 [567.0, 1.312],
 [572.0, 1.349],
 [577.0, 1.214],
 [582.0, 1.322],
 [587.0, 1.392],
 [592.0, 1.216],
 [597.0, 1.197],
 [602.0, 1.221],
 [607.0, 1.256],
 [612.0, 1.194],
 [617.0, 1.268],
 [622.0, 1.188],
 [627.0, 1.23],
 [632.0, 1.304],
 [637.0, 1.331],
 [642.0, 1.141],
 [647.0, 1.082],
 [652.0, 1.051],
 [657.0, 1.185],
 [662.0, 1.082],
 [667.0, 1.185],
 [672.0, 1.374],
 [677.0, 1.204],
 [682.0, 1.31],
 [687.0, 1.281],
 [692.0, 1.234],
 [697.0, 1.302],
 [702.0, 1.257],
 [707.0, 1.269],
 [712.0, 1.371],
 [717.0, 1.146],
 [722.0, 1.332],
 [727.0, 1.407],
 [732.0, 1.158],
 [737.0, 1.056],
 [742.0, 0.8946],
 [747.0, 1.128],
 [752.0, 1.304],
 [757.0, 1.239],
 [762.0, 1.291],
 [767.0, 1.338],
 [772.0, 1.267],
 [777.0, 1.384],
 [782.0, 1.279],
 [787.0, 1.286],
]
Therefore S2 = 1.082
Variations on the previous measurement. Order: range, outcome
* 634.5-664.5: 1.051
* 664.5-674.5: 1.185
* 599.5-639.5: 1.188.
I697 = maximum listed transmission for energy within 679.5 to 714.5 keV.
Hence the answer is 1.371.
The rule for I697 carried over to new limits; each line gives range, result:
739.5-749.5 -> 1.128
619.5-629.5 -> 1.23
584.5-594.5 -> 1.392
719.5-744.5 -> 1.407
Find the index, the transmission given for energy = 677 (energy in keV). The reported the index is 1.204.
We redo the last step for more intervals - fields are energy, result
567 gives 1.312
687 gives 1.281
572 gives 1.349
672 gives 1.374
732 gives 1.158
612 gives 1.194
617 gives 1.268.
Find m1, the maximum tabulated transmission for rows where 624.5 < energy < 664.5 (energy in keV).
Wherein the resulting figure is 1.331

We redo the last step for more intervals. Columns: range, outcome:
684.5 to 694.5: 1.281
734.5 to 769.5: 1.338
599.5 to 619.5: 1.268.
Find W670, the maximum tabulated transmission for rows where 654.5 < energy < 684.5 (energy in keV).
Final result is 1.374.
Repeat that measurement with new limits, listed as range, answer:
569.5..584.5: 1.349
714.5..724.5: 1.332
